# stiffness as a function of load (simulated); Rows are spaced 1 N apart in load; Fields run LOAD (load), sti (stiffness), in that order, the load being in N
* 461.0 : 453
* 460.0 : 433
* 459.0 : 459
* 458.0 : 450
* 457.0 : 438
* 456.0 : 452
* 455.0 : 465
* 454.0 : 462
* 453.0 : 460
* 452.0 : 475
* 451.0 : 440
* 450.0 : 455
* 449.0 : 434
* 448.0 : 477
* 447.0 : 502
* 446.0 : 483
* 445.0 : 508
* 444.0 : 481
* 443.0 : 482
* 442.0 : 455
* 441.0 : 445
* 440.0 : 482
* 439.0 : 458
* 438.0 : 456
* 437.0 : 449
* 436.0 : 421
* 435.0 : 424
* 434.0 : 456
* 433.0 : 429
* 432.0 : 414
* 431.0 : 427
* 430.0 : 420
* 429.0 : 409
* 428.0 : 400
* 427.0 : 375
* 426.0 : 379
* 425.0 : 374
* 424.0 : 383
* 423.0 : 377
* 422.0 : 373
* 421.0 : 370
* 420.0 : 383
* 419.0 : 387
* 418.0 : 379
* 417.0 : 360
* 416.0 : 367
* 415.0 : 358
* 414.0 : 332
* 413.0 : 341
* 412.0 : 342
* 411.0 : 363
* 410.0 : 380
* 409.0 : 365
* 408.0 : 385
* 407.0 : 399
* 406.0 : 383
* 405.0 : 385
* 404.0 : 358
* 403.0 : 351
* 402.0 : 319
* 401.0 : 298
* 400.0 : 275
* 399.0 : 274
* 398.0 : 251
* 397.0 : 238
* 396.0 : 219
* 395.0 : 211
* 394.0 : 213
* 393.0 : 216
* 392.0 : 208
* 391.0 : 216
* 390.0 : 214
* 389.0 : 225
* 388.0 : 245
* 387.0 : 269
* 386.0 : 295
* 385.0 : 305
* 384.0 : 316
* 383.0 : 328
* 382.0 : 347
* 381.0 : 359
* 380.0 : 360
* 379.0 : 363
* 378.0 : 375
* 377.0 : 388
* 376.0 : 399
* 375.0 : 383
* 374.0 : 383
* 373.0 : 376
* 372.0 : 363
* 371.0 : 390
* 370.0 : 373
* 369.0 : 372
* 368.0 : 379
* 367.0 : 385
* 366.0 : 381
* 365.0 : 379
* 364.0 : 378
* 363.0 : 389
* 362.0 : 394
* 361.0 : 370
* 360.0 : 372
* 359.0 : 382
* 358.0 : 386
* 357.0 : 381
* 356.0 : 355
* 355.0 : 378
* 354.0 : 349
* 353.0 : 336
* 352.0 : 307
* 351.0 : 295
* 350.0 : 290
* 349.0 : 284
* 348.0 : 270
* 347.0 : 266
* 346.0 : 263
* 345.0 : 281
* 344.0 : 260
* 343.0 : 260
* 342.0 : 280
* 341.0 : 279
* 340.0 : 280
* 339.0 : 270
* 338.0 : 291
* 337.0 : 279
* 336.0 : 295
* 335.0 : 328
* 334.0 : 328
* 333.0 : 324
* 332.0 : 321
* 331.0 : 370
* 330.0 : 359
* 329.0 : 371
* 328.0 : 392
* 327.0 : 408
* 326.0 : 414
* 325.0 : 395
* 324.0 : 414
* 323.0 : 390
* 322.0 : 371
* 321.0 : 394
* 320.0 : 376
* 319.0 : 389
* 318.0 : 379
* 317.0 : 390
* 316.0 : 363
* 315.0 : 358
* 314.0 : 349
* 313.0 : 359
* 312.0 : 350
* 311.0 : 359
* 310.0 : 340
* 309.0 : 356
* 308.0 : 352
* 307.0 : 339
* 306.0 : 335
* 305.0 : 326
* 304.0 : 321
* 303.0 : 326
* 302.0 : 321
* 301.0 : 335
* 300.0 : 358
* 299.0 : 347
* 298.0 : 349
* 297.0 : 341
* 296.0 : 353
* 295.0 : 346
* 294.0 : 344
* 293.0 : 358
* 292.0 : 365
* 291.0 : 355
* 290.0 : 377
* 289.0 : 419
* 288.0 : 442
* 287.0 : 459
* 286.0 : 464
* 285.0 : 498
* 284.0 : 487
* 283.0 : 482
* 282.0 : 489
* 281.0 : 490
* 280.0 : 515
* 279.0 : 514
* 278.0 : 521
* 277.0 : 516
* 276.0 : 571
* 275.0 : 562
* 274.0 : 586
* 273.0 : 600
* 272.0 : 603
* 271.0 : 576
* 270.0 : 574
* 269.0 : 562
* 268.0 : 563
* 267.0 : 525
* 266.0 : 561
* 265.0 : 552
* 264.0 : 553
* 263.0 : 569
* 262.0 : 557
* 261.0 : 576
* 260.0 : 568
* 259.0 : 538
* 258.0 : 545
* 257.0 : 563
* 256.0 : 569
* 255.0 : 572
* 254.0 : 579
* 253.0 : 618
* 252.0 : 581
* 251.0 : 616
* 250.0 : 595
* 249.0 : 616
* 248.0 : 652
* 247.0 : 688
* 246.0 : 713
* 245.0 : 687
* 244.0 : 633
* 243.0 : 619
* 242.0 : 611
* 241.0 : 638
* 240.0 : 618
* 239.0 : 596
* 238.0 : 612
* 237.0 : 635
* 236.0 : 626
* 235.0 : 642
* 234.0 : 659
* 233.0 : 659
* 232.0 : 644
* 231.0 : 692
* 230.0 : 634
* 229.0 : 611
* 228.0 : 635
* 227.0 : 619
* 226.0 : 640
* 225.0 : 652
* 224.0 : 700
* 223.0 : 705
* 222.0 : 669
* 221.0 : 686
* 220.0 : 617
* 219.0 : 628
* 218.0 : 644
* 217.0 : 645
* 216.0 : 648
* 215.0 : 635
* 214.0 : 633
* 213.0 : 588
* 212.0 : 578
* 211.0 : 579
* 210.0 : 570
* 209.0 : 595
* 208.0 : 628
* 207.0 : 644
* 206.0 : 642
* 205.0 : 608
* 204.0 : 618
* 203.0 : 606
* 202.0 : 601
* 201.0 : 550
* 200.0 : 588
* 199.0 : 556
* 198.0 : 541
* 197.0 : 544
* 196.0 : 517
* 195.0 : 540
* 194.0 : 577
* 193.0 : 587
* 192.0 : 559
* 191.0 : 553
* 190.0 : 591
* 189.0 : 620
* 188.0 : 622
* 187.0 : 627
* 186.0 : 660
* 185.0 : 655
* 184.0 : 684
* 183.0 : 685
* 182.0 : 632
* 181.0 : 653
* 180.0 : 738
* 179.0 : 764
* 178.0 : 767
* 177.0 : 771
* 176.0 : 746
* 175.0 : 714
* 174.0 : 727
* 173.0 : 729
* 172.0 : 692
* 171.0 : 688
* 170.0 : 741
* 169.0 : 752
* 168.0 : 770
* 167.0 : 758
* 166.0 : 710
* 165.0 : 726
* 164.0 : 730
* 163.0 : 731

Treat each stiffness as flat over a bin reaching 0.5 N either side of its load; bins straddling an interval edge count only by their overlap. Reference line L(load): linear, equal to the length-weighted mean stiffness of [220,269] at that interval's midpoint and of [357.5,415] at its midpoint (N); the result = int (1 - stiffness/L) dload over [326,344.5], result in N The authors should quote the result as 4.96 N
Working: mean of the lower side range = 616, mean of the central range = 319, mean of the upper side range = 333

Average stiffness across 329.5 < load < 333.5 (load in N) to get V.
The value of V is 344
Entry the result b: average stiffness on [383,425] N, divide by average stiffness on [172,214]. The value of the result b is 0.5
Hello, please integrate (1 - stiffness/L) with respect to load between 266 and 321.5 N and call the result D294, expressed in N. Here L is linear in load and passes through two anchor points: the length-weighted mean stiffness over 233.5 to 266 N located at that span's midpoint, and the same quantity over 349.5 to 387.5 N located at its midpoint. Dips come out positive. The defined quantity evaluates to 9.9 N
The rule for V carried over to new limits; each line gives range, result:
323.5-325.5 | 404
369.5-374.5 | 377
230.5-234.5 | 664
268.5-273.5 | 583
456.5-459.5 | 449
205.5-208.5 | 638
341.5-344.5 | 267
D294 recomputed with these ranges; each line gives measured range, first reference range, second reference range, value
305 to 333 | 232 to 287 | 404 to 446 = 8.00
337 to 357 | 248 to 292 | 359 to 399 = 4.60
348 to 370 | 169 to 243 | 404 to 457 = 5.83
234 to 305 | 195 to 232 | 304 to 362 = -4.21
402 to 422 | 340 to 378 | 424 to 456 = 2.09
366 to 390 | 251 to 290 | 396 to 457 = 5.33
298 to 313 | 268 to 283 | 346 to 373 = 4.27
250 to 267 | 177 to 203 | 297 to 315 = -4.22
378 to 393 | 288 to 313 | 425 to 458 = 4.34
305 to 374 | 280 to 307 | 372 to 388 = 3.67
